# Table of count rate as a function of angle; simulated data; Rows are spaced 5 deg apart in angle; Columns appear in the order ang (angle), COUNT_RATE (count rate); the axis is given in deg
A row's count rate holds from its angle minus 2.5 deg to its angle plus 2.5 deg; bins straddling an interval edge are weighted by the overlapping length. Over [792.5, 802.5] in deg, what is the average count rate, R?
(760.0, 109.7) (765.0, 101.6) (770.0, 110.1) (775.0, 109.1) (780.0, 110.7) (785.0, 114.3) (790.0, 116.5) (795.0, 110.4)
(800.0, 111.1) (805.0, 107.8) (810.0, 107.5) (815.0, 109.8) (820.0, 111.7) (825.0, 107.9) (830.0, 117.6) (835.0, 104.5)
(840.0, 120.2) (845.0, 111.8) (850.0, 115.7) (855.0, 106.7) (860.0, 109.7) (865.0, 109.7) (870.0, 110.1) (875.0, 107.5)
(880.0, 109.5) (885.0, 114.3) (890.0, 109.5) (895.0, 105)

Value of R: 111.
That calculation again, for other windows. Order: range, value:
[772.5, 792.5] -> 113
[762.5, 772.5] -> 106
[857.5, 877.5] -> 109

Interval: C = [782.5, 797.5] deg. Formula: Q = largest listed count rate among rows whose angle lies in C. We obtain 116.5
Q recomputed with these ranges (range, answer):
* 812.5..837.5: 117.6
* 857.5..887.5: 114.3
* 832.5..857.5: 120.2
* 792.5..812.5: 111.1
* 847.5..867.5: 115.7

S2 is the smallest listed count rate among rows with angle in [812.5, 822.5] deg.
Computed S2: 109.8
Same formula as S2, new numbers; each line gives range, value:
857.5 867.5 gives 109.7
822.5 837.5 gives 104.5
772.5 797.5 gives 109.1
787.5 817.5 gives 107.5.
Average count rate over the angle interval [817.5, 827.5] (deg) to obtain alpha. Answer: 110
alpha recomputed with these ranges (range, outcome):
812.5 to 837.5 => 110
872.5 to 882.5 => 108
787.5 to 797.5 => 113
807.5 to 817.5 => 109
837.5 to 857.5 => 114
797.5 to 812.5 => 109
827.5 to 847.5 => 114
